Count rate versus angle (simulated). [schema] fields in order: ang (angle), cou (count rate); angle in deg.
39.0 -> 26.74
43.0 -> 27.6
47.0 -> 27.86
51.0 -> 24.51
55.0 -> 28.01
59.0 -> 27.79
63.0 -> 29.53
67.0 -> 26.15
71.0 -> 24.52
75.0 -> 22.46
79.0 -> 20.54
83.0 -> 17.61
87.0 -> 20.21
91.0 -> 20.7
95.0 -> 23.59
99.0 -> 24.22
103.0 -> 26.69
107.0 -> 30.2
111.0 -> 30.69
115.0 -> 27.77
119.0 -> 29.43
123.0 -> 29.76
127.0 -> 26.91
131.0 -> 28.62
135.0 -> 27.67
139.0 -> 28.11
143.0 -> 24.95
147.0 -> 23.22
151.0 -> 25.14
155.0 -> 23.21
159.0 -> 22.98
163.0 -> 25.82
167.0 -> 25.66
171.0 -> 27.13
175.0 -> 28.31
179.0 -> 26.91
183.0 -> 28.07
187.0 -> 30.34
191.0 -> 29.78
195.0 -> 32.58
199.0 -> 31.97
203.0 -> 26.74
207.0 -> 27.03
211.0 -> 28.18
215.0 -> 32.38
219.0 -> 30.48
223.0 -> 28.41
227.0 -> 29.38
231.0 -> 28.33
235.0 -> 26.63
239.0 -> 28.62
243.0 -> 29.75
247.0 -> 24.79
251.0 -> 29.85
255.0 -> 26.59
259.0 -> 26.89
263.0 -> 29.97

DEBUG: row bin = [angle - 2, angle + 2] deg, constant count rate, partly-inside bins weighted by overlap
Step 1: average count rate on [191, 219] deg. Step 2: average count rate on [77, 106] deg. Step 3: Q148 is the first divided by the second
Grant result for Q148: 1.34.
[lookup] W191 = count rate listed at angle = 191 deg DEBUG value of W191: 29.78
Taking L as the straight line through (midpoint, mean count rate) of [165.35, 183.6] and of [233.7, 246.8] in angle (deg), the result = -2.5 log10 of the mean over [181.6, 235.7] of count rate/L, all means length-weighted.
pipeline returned -0.07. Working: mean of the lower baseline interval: 27.2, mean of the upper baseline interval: 27.9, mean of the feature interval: 29.4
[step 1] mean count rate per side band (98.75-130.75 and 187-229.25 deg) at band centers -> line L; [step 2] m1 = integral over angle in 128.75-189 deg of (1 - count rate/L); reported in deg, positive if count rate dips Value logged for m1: 5.5 deg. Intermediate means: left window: 28.4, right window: 29.7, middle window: 26.4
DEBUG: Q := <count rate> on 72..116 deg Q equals 24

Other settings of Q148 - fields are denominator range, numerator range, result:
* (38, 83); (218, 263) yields 1.10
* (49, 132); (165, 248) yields 1.12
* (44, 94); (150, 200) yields 1.14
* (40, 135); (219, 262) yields 1.08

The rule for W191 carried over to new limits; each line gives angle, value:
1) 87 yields 20.21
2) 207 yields 27.03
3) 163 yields 25.82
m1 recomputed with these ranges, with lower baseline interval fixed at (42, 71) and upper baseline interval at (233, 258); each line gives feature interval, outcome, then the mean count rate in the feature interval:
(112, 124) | -0.77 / 29.1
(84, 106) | 3.31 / 23.2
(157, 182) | 1.14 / 26.2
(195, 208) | -0.83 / 29.3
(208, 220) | -1.08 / 30.1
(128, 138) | -0.24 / 28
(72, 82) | 2.13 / 21.4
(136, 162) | 2.50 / 24.8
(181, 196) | -1.37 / 30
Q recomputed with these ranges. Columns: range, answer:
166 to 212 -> 28.6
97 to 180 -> 26.8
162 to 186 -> 27.2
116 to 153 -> 27.1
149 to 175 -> 25.2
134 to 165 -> 25.1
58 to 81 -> 25.1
